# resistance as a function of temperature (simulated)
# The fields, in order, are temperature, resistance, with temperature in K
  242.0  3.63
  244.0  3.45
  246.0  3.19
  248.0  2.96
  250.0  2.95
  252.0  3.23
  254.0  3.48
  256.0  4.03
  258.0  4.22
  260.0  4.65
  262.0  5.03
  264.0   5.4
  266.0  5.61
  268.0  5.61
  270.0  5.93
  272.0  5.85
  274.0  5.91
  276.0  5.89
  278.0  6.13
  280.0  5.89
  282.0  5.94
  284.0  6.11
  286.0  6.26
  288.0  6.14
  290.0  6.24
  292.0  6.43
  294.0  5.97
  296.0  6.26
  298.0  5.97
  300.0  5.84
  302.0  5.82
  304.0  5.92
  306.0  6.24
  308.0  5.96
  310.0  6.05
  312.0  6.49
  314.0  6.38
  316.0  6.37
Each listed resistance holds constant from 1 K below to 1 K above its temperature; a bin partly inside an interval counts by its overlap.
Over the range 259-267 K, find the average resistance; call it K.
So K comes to 5.17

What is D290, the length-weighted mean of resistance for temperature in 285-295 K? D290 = 6.21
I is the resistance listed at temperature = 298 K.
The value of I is 5.97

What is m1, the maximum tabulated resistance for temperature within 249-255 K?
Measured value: 3.48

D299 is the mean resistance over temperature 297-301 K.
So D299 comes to 5.9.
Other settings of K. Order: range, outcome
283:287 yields 6.19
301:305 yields 5.87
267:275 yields 5.83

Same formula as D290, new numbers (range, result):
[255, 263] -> 4.48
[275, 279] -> 6.01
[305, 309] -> 6.1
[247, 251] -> 2.96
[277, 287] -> 6.07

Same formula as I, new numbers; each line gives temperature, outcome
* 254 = 3.48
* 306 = 6.24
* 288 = 6.14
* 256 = 4.03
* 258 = 4.22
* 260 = 4.65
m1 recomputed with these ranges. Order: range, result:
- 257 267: 5.61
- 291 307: 6.43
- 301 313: 6.49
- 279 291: 6.26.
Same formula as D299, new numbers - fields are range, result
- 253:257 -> 3.75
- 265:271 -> 5.72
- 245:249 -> 3.08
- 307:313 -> 6.17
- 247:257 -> 3.33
